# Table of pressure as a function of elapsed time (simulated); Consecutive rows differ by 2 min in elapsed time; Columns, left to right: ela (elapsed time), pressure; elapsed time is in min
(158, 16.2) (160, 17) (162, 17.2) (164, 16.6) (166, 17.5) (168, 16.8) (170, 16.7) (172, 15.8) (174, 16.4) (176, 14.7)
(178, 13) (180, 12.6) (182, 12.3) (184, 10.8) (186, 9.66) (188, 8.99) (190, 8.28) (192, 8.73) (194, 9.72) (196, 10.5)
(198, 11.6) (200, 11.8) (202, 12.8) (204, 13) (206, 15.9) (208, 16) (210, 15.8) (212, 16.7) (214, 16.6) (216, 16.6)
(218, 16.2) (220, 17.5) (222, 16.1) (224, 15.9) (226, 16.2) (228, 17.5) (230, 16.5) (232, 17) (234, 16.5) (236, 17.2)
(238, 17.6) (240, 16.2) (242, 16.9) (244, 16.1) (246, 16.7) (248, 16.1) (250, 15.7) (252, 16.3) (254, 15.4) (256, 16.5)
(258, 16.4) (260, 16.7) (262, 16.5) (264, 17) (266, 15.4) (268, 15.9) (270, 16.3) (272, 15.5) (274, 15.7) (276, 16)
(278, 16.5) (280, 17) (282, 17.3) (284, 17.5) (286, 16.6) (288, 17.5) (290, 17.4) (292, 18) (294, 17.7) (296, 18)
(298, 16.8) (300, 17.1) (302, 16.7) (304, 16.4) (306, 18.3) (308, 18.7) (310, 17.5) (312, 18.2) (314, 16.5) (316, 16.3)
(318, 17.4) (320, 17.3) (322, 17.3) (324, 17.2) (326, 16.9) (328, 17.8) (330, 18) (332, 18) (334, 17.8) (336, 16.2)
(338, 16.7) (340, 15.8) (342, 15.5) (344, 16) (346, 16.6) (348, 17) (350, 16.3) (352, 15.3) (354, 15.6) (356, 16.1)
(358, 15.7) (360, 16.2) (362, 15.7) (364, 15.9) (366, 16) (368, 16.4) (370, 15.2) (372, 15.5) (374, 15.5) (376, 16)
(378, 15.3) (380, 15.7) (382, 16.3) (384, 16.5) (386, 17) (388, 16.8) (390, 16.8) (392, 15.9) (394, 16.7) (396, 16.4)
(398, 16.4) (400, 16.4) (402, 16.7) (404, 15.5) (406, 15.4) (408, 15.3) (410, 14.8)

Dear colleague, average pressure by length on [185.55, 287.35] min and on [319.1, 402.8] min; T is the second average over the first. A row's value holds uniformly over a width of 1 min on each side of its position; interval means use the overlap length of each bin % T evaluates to 1.1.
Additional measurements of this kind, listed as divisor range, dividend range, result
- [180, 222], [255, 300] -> 1.28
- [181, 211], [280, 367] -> 1.44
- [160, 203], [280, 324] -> 1.33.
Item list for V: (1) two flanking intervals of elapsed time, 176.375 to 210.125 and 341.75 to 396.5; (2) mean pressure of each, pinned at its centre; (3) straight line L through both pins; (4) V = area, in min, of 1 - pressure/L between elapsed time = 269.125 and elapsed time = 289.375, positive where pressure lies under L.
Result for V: -4.0 min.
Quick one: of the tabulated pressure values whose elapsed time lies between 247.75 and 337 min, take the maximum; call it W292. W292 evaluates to 18.7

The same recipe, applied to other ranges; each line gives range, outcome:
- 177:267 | 17.6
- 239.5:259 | 16.9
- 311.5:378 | 18.2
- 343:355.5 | 17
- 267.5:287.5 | 17.5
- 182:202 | 12.8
